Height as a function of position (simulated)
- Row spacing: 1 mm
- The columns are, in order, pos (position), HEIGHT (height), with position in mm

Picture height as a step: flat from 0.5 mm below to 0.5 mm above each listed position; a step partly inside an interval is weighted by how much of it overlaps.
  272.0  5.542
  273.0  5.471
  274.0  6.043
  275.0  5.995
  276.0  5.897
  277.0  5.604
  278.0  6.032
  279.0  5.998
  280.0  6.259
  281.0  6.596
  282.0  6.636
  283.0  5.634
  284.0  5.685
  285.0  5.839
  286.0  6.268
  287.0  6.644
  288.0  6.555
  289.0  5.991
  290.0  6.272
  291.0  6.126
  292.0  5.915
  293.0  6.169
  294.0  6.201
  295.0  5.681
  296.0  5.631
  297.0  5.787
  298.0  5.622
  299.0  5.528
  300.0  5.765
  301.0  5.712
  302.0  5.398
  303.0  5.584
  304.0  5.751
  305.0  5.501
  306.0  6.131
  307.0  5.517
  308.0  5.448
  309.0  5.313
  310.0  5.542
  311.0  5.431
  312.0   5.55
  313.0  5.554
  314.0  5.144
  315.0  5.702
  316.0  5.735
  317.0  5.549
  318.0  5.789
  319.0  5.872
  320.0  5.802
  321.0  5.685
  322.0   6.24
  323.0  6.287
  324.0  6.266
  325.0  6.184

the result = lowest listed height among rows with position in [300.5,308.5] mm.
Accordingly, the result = 5.398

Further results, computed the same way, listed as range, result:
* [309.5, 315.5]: 5.144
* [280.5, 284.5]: 5.634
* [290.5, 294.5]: 5.915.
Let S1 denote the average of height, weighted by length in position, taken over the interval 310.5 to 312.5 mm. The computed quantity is 5.49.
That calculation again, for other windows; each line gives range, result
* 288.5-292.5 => 6.08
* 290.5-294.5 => 6.1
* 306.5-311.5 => 5.45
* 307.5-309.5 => 5.38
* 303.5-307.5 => 5.72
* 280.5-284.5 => 6.14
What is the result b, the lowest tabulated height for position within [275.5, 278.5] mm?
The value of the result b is 5.604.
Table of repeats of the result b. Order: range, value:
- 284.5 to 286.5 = 5.839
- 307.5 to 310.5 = 5.313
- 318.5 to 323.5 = 5.685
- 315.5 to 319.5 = 5.549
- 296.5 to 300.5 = 5.528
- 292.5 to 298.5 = 5.622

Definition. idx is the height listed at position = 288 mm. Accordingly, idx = 6.555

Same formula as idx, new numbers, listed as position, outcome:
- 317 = 5.549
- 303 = 5.584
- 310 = 5.542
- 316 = 5.735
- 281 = 6.596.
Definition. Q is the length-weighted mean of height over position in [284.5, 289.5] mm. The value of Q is 6.26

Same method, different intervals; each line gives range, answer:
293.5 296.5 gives 5.84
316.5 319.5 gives 5.74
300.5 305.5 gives 5.59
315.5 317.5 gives 5.64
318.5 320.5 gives 5.84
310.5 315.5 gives 5.48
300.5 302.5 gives 5.55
